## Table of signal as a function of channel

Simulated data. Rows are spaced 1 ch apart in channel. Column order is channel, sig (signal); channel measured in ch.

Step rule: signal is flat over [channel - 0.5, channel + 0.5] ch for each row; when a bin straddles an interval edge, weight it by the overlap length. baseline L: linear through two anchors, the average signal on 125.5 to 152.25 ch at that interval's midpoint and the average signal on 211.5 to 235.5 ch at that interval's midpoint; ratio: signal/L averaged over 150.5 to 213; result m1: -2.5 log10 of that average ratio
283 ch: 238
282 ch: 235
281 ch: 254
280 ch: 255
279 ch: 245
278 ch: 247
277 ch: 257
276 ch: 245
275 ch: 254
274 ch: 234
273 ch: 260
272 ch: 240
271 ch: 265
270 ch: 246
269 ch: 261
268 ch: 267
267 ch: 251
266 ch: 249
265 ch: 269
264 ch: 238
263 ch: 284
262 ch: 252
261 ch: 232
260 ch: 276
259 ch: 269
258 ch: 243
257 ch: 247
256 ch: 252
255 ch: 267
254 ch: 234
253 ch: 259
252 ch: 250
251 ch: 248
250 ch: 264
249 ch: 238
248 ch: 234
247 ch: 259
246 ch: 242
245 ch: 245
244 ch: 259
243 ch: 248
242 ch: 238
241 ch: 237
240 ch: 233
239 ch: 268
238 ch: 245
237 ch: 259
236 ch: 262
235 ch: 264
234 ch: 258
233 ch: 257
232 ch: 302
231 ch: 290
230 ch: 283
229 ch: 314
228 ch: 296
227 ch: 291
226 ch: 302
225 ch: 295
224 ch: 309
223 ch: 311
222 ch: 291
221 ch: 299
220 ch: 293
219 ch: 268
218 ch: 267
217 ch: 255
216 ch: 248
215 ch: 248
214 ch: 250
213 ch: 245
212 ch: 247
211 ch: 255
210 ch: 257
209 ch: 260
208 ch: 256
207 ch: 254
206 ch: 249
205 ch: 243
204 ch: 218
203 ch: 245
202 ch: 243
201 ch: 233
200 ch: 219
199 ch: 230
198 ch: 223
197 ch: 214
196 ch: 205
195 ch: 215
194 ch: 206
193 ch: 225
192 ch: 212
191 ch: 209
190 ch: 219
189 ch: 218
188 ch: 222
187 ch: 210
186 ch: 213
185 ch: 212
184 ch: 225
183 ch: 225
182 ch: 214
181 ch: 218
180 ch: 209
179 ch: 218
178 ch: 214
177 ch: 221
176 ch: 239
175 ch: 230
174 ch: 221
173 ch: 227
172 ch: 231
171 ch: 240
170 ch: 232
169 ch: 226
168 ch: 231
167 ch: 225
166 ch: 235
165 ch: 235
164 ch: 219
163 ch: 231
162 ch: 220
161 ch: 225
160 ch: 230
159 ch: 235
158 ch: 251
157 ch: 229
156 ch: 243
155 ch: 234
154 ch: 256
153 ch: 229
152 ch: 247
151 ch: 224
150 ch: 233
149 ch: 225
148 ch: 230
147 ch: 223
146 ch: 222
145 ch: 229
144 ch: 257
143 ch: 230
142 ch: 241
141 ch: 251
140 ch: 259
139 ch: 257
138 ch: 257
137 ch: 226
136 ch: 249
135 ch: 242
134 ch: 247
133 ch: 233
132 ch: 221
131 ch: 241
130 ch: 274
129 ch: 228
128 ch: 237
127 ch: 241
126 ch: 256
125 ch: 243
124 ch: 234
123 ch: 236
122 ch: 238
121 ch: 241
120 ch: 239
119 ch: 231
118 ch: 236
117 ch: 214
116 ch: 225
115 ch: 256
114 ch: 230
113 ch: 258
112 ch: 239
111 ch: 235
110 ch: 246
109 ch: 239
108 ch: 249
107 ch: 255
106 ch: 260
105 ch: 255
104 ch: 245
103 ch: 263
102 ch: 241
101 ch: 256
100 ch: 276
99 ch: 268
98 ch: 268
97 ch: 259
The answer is 0.13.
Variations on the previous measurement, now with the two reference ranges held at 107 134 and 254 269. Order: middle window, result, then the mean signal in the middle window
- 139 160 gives 0.02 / 238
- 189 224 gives 0.02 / 245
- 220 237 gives -0.14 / 288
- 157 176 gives 0.07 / 230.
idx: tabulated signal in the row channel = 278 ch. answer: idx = 247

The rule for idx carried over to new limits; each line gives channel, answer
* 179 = 218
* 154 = 256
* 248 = 234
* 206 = 249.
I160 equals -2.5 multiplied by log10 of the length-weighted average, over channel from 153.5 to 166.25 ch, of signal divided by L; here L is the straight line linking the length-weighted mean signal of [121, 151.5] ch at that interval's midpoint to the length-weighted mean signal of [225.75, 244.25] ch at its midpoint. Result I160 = 0.06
